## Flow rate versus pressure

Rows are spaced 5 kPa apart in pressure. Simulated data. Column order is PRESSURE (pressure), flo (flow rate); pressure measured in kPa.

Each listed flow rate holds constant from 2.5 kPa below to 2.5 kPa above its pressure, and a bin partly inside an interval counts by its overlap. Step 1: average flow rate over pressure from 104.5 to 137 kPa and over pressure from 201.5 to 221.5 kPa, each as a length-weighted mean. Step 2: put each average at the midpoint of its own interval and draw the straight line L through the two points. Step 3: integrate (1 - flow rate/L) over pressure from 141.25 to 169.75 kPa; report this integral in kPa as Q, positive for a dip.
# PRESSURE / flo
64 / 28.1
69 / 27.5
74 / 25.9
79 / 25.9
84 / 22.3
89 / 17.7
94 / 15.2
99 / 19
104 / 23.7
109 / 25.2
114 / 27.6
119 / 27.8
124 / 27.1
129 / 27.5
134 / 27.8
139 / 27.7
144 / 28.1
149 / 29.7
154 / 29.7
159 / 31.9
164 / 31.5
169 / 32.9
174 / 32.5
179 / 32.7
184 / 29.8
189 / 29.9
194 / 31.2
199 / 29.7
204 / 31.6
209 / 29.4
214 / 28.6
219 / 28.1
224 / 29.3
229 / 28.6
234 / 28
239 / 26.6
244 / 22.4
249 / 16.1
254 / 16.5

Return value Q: -2.6 kPa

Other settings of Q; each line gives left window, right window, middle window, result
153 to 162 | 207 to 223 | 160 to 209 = -2.10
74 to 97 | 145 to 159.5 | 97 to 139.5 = -0.92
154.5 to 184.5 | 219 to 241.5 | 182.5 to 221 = 0.10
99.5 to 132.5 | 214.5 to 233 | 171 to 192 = -2.78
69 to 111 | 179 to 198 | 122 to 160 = -2.95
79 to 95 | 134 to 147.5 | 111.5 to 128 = -1.77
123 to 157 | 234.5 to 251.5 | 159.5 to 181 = -4.65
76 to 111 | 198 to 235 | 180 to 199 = -2.05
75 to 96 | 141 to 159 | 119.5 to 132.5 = -0.58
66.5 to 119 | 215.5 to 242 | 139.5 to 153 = -1.98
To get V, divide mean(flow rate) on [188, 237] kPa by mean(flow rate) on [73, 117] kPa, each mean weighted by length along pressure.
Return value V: 1.31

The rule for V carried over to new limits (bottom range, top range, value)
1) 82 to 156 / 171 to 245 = 1.17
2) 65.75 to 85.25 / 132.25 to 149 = 1.09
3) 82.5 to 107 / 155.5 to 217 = 1.58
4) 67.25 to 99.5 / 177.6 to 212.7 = 1.39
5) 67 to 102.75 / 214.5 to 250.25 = 1.19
